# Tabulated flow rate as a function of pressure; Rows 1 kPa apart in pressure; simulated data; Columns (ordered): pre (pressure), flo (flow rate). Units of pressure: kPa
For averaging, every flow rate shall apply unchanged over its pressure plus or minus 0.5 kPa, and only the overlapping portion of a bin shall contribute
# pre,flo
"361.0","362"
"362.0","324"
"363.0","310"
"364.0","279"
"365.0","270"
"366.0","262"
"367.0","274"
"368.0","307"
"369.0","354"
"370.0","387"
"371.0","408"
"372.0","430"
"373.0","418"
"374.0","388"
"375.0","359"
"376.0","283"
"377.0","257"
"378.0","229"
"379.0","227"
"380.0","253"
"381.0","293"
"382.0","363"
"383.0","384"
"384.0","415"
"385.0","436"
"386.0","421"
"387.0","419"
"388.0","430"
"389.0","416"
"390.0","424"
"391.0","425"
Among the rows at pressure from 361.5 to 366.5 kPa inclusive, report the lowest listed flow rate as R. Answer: 262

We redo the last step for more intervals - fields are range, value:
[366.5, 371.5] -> 274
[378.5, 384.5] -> 227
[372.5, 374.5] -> 388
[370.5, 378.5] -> 229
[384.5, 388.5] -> 419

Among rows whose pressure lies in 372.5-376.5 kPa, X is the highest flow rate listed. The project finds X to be 418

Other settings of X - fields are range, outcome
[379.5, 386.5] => 436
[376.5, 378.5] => 257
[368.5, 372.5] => 430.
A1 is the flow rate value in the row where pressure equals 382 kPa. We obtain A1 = 363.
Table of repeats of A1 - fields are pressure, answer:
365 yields 270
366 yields 262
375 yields 359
